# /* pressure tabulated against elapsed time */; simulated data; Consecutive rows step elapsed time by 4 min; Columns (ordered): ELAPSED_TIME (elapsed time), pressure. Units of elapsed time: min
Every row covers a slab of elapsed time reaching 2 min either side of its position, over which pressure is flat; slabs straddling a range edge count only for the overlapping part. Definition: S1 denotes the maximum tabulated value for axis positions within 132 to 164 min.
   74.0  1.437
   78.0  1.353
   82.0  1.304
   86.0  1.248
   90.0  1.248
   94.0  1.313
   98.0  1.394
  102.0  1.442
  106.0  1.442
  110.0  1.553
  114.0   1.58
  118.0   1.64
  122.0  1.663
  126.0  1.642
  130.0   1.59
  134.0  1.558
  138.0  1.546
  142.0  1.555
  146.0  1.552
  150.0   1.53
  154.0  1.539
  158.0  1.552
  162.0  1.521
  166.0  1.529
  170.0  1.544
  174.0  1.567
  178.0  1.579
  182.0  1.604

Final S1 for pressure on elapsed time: 1.558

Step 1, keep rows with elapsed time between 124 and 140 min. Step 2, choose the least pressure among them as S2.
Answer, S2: 1.546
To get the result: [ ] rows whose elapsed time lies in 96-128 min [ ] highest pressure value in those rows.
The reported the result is 1.663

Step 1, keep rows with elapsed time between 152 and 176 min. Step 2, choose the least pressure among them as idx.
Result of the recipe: 1.521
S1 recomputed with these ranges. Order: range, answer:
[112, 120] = 1.64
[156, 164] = 1.552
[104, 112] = 1.553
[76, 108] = 1.442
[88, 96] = 1.313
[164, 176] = 1.567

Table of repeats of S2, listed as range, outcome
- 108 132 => 1.553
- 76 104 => 1.248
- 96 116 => 1.394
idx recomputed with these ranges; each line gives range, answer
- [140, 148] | 1.552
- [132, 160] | 1.53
